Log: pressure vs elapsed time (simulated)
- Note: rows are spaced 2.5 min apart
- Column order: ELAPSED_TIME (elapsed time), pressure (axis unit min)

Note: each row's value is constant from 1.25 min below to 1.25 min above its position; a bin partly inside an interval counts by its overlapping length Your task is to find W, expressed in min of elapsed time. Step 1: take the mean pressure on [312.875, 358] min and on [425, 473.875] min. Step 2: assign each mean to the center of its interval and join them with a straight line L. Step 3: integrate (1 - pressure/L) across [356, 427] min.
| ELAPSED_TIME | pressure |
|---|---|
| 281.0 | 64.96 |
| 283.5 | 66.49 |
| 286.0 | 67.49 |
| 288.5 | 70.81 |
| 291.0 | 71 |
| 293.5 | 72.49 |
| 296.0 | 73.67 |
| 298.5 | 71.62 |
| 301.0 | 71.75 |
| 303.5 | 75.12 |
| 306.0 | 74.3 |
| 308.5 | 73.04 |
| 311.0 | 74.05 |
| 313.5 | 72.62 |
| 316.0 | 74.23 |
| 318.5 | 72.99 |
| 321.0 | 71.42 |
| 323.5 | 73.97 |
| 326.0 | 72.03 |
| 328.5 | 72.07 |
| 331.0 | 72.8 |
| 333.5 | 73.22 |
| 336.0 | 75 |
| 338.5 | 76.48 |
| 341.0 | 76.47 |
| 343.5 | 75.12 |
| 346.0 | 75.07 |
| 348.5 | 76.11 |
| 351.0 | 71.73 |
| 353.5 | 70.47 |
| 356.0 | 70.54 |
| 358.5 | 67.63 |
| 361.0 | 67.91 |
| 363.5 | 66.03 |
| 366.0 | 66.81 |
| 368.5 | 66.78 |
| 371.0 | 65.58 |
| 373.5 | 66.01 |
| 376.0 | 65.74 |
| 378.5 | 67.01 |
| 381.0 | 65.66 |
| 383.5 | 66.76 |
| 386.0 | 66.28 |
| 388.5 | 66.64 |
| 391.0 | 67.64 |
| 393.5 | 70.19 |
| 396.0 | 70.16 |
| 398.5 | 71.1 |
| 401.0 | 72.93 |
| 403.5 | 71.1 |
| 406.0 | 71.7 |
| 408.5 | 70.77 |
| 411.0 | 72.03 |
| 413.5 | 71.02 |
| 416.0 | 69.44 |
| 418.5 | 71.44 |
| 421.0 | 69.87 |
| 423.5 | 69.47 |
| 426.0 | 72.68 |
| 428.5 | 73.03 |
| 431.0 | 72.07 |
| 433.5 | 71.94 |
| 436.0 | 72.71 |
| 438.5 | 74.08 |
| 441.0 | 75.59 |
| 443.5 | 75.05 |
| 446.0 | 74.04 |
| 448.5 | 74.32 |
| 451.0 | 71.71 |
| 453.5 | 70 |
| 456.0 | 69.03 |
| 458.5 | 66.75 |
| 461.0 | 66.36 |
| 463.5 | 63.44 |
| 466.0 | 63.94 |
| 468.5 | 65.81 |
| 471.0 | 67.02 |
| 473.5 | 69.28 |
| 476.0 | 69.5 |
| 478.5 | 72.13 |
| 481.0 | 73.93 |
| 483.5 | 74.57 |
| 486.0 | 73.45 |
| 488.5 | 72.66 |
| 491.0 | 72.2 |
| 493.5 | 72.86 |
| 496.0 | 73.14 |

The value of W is 3.1 min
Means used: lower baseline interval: 73.4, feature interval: 68.8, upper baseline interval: 70.5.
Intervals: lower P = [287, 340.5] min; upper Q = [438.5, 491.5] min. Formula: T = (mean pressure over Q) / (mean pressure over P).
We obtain 0.97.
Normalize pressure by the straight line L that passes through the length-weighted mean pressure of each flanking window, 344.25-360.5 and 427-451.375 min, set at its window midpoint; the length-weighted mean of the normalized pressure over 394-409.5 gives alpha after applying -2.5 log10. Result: 0.02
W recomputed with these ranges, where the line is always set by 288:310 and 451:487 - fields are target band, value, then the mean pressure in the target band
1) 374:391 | 1.1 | 66.4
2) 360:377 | 1.1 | 66.4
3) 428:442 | -0.7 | 73.2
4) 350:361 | 0.3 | 69.8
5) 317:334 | -0.1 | 72.6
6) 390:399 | 0.1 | 69.7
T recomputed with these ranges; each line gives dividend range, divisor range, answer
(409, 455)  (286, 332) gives 0.99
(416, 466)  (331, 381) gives 1.01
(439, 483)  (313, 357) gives 0.95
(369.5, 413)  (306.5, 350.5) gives 0.93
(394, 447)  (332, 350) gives 0.96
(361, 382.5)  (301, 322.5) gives 0.90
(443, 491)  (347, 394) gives 1.03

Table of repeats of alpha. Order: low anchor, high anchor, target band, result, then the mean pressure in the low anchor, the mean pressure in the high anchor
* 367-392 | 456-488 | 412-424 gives -0.05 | 66.4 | 68.9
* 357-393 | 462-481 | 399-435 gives -0.07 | 66.7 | 67.7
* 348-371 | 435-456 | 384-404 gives 0.02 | 68.9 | 73.2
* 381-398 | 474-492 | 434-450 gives -0.05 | 67.9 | 72.5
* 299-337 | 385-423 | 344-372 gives 0.03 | 73.2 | 70.2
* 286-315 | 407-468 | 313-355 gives -0.02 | 72.6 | 70.8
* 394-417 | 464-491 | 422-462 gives -0.02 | 71.1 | 70.1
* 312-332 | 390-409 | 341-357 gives -0.02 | 72.8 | 70.7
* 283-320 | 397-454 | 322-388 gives 0.03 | 72.2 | 72.1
